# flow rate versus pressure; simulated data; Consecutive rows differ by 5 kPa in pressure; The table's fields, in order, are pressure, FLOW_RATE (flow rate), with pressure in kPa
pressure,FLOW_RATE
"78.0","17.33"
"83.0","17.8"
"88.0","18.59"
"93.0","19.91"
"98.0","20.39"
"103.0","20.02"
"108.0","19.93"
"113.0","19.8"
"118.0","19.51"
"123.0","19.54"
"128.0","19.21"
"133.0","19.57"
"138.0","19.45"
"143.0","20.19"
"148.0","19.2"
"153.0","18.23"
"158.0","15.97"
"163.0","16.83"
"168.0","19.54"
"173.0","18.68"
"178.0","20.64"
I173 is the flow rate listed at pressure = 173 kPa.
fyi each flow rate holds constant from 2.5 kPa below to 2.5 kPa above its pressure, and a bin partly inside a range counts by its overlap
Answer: 18.68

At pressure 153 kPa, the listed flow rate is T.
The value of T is 18.23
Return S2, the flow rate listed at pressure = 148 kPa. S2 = 19.2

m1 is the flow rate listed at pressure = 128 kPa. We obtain 19.21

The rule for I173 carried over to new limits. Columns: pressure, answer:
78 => 17.33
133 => 19.57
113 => 19.8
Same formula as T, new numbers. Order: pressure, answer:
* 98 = 20.39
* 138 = 19.45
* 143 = 20.19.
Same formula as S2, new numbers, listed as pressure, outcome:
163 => 16.83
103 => 20.02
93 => 19.91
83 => 17.8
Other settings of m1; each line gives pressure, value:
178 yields 20.64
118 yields 19.51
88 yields 18.59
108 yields 19.93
